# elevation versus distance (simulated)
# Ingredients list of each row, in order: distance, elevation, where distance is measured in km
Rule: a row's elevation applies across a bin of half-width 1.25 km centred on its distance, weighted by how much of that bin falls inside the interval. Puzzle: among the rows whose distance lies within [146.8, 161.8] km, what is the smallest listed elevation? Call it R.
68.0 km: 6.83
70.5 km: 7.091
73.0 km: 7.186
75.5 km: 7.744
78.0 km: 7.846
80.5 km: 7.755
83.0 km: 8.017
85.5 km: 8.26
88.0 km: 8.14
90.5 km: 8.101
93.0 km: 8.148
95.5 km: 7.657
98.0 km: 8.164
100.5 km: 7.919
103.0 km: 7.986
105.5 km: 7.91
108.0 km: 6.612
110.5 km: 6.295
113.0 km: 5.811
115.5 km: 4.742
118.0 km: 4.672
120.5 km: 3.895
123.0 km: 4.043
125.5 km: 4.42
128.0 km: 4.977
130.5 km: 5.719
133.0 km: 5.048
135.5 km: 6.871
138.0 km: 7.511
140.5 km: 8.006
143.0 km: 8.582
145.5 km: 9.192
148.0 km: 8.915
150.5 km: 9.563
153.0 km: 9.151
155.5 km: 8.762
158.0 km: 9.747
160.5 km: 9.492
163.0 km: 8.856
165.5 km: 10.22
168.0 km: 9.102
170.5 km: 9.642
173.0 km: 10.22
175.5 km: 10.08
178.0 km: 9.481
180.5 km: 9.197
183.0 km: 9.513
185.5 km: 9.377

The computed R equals 8.762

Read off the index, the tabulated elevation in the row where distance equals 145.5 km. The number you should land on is 9.192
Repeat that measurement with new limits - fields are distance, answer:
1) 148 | 8.915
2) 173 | 10.22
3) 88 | 8.14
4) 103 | 7.986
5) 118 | 4.672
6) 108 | 6.612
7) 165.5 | 10.22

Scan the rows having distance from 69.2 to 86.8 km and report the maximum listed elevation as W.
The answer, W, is 8.26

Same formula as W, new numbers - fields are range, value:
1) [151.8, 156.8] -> 9.151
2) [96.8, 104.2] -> 8.164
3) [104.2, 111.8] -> 7.91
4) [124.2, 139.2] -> 7.511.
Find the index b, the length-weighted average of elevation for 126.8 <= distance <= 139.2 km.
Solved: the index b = 6.02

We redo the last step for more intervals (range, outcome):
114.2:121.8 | 4.44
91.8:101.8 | 7.97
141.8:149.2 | 8.9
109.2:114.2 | 6.06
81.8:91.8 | 8.13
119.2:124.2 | 3.98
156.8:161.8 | 9.61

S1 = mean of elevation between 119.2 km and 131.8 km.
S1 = 4.61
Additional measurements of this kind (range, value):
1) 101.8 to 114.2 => 6.92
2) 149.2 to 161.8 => 9.34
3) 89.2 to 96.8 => 7.97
